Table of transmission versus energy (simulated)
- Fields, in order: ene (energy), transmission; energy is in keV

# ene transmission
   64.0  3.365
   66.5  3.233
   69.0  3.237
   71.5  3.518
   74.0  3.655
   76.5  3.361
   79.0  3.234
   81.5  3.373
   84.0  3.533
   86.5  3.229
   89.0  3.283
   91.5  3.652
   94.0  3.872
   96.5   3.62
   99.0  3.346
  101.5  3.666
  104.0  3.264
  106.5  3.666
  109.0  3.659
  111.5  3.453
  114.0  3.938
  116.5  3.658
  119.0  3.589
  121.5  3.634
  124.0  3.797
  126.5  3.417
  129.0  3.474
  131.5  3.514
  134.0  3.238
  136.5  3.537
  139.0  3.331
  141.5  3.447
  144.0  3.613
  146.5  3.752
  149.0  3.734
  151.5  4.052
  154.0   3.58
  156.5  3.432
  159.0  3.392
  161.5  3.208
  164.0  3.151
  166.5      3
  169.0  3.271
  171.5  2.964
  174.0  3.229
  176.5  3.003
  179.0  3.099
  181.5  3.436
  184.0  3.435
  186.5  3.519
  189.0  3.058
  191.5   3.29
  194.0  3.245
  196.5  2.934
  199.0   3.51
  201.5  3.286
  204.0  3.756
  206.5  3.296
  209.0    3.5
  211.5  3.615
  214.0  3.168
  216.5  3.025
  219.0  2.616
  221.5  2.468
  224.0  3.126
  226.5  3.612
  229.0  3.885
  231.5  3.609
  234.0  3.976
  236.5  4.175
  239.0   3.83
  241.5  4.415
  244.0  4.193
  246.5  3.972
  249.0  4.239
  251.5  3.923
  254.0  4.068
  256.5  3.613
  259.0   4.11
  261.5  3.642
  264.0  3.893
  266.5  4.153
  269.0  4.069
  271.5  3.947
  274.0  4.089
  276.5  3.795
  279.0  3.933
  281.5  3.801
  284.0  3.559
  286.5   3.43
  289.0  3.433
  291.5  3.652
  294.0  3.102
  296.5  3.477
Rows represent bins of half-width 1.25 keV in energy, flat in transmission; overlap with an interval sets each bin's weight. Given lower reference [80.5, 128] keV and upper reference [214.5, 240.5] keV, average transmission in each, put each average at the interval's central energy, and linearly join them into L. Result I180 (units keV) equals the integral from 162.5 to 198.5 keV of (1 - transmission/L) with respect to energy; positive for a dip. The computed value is 3.0 keV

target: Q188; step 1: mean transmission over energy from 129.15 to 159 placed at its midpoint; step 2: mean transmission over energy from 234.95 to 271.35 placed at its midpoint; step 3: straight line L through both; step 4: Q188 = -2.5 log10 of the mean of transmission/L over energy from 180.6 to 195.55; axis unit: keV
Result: 0.13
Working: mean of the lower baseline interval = 3.56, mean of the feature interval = 3.32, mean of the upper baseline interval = 4.02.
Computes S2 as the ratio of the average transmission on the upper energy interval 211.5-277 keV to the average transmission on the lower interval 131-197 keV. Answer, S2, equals 1.1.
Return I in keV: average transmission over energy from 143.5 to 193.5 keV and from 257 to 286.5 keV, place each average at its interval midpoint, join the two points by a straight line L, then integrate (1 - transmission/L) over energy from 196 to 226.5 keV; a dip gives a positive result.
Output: 3.0 keV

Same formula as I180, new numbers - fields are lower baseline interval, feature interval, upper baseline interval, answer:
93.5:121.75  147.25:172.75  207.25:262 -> 1.7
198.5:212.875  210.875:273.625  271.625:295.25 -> -2.9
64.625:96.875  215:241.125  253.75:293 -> 1.9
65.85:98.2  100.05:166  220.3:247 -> 0.2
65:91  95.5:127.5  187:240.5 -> -2.1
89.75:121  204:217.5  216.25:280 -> 1.4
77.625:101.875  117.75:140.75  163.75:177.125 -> -1.5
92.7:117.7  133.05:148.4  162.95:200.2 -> -0.3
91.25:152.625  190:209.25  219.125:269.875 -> 2.0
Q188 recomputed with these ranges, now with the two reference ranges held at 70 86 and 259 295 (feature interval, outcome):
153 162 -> 0.047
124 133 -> 0.003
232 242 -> -0.095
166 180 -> 0.160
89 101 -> -0.040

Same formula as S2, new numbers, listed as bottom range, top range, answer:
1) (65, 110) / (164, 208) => 0.94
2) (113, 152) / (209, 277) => 1.04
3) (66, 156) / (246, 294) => 1.09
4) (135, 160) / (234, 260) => 1.13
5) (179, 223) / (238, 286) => 1.22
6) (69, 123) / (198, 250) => 1.02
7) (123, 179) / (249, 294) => 1.12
